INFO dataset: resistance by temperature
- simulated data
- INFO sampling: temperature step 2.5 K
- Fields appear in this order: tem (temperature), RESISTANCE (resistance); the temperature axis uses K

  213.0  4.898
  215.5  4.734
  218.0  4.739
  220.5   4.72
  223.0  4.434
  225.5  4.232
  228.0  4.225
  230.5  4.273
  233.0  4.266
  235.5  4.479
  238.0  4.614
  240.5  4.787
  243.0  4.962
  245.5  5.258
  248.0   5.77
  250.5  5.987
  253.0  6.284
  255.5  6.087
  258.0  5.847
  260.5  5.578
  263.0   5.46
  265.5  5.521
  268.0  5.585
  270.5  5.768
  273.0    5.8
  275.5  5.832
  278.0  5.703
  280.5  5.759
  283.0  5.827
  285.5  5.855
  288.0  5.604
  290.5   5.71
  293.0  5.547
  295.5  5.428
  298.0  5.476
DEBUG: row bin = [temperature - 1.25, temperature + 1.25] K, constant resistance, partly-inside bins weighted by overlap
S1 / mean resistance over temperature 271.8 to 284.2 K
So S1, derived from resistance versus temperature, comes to 5.78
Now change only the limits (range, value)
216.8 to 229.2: 4.47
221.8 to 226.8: 4.33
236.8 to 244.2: 4.79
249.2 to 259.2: 6.05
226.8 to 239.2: 4.37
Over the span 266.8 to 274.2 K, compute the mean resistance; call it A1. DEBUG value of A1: 5.72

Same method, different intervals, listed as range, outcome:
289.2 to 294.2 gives 5.63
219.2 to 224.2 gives 4.58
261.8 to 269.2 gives 5.52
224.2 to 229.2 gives 4.23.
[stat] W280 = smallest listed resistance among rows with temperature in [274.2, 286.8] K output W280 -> 5.703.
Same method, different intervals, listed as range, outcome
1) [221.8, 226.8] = 4.232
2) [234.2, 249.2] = 4.479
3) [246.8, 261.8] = 5.578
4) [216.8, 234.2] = 4.225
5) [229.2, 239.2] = 4.266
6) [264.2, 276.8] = 5.521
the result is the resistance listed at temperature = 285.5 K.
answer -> 5.855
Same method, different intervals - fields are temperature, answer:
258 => 5.847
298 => 5.476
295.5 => 5.428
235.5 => 4.479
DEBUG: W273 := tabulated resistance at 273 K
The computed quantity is 5.8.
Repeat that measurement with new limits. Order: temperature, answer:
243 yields 4.962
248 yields 5.77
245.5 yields 5.258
